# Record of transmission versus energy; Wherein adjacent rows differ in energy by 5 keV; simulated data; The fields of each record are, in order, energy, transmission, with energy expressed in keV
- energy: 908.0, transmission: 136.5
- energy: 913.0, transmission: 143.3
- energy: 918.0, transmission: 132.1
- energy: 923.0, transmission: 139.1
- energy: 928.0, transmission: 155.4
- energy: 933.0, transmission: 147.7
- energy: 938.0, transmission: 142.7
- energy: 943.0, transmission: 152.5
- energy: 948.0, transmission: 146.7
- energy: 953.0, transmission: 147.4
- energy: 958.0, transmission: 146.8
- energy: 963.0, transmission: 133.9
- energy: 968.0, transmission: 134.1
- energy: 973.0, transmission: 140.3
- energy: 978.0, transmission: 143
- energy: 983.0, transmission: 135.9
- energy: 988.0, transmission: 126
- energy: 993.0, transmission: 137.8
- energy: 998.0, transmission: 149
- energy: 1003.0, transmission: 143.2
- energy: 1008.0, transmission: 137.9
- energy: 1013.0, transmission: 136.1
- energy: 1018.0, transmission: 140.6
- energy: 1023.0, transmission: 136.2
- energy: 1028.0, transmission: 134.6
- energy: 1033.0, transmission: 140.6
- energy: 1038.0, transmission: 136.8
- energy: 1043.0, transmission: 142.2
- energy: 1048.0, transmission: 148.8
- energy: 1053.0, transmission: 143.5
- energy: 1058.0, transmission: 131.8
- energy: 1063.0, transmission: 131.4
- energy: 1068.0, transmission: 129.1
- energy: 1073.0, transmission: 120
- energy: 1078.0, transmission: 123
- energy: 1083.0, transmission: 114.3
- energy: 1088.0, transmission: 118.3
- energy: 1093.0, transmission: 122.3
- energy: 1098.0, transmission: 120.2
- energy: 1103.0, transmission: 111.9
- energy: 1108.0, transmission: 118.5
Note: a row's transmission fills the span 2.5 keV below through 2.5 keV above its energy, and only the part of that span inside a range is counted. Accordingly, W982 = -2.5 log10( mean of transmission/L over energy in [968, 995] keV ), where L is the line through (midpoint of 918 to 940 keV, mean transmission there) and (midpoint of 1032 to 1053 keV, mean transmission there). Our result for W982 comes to 0.06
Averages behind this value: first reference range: 145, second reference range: 142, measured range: 136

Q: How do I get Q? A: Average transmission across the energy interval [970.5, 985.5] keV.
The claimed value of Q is 140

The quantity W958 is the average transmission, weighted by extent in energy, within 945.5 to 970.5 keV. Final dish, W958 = 142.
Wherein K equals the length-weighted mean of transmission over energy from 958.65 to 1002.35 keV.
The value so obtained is 138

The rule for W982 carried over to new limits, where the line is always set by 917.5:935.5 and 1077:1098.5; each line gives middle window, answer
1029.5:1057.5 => -0.12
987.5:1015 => -0.05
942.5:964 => -0.04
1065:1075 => -0.03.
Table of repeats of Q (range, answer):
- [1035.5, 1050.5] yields 143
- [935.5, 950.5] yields 147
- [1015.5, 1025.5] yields 138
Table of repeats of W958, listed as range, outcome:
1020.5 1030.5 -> 135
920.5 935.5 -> 147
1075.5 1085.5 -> 119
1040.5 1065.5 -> 140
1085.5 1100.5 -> 120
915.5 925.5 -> 136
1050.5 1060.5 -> 138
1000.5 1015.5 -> 139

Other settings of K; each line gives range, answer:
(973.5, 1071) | 138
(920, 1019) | 142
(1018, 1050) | 140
